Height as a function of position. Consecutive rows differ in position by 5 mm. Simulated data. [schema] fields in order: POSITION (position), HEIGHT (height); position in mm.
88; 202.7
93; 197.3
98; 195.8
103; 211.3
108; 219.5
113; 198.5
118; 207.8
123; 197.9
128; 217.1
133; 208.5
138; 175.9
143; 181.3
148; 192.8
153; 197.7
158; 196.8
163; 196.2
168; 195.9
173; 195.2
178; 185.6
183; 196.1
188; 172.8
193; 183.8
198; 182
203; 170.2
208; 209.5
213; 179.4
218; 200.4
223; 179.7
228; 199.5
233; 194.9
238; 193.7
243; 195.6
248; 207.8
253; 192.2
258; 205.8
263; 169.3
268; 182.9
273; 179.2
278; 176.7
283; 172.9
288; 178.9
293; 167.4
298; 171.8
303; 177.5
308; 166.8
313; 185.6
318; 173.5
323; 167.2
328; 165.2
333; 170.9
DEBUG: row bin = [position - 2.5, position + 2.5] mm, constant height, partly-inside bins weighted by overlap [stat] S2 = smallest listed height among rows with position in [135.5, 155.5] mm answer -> 175.9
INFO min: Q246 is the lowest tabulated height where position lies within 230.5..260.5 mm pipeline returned 192.2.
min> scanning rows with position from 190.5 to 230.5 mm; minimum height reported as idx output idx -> 170.2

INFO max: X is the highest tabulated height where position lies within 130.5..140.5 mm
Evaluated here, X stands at 208.5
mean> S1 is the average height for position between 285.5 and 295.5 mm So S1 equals 173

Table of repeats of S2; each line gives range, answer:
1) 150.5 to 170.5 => 195.9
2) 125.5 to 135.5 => 208.5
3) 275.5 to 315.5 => 166.8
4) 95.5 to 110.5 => 195.8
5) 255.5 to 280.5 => 169.3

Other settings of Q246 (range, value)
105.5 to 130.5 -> 197.9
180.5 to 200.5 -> 172.8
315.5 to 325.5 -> 167.2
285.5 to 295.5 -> 167.4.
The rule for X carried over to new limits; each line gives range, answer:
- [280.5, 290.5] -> 178.9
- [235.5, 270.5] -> 207.8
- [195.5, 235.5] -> 209.5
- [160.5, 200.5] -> 196.2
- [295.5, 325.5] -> 185.6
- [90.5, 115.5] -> 219.5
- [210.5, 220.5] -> 200.4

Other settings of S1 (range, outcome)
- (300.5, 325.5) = 174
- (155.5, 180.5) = 194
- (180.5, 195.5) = 184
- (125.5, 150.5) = 195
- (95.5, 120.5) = 207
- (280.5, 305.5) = 174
